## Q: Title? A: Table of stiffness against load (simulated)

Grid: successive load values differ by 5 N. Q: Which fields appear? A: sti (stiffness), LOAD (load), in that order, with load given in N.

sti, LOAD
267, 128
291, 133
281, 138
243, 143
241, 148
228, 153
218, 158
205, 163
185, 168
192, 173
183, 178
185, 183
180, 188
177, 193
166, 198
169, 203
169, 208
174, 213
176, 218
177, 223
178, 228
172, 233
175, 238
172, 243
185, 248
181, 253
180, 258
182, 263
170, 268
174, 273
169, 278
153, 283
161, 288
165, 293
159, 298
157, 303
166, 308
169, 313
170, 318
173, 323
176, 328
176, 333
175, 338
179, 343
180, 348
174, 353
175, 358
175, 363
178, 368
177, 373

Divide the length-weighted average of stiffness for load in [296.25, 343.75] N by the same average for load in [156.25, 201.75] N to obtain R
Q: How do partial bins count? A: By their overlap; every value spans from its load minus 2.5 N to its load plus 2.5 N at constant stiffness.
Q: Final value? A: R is 0.91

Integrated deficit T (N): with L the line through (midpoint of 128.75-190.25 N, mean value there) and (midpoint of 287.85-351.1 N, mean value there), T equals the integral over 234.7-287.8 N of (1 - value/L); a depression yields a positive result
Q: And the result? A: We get 4.2 N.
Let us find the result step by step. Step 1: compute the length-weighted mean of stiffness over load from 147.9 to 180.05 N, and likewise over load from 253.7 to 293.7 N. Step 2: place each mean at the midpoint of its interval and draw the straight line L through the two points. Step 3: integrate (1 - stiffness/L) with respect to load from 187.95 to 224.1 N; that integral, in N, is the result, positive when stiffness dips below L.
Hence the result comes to 3.54 N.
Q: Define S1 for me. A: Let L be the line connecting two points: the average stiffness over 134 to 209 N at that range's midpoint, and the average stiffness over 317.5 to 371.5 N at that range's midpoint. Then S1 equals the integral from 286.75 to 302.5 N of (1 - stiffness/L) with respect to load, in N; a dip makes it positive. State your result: 1.95 N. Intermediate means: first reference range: 204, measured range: 161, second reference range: 176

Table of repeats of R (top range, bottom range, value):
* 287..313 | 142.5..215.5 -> 0.84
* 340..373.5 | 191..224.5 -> 1.03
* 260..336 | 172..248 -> 0.95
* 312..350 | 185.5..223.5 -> 1.01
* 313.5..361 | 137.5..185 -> 0.82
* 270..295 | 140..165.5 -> 0.72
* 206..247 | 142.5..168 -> 0.79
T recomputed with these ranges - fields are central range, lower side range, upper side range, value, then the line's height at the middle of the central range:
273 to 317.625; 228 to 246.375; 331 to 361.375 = 3.1 N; 175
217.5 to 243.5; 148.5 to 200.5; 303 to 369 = 1.6 N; 187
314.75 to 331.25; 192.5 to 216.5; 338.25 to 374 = 0.2 N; 175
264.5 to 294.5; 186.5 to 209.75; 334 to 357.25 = 1.5 N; 175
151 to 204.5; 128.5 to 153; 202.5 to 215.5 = 5.5 N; 212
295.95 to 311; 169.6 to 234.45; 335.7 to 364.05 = 1.3 N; 177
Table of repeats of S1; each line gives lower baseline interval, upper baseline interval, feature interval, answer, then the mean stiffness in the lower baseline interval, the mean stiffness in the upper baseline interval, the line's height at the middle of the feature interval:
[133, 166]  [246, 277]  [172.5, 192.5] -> 3.42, 239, 178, 221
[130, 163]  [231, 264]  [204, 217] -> 2.02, 247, 178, 203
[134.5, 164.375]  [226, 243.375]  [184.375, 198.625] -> 2.12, 239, 174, 207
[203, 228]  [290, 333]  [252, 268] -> -0.79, 174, 167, 171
